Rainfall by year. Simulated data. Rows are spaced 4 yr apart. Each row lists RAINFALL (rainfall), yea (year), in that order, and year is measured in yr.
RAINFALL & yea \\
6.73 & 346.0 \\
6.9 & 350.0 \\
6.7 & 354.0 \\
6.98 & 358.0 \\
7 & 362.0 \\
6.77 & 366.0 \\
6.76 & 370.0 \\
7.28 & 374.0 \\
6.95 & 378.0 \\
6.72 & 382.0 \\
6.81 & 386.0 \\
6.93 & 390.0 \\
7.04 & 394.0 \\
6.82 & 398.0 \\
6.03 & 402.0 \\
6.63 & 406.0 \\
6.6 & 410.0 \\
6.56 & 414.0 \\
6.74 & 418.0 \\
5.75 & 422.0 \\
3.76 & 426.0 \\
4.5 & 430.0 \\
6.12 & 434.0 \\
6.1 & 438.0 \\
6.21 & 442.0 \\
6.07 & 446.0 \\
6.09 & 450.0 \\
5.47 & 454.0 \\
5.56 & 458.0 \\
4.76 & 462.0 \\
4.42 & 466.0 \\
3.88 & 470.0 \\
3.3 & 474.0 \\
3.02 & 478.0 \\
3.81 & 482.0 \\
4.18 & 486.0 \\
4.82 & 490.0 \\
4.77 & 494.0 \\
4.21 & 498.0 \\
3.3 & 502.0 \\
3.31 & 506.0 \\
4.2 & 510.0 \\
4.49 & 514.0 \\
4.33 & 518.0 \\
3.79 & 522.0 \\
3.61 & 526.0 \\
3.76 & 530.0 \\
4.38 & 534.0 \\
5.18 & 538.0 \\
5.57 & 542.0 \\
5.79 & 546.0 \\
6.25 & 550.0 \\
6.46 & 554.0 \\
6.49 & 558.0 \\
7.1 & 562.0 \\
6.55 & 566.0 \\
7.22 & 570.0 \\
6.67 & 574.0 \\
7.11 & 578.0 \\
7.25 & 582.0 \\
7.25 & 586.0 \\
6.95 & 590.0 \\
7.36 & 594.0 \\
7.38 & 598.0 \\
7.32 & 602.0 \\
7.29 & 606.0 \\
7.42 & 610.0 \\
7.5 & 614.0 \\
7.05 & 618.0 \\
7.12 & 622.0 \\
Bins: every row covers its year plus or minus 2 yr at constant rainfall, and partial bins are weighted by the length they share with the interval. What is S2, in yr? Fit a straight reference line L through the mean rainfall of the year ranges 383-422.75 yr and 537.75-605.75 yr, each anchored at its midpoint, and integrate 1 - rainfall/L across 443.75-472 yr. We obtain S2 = 6.3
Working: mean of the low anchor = 6.62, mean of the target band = 5.19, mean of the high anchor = 6.75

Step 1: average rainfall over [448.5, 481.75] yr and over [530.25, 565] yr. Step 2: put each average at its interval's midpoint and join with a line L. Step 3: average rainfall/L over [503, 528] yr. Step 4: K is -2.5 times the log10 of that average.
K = 0.33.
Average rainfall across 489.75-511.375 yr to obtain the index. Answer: 4.04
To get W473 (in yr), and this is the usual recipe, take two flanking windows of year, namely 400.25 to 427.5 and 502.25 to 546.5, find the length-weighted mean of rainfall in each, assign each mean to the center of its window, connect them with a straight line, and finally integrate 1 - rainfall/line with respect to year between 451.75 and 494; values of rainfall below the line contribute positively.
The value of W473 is 6.4 yr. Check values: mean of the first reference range 6.05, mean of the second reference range 4.31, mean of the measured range 4.35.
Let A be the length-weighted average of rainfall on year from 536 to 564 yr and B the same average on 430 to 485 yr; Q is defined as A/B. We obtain 1.24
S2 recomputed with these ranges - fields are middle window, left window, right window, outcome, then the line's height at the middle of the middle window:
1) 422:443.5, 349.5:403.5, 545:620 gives 4.8 yr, 6.88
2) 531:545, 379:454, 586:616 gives 3.9 yr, 6.93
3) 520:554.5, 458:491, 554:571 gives 6.5 yr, 6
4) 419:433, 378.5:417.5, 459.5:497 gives 2.1 yr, 5.8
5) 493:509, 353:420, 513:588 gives 5.8 yr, 6.07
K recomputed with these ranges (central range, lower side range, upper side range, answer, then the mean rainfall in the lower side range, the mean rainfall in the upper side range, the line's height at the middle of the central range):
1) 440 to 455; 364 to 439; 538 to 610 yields 0.085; 6.37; 6.79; 6.48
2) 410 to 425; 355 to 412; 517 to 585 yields 0.066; 6.81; 5.78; 6.6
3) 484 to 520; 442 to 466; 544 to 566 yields 0.386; 5.54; 6.43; 5.97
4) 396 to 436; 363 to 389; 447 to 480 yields -0.017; 6.89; 4.61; 5.85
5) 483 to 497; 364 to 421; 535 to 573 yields 0.388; 6.74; 6.25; 6.44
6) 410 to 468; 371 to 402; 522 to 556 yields 0.116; 6.87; 5.05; 6.24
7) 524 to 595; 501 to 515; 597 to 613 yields -0.075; 3.81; 7.36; 5.7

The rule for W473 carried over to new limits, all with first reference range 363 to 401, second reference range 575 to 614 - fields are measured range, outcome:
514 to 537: 9.9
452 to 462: 2.3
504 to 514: 4.5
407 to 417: 0.5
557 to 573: 0.8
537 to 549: 2.6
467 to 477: 4.9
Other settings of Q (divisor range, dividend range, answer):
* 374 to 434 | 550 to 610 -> 1.11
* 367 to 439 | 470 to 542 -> 0.64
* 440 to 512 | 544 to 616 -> 1.54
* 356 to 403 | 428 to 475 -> 0.77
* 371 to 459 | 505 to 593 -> 0.91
